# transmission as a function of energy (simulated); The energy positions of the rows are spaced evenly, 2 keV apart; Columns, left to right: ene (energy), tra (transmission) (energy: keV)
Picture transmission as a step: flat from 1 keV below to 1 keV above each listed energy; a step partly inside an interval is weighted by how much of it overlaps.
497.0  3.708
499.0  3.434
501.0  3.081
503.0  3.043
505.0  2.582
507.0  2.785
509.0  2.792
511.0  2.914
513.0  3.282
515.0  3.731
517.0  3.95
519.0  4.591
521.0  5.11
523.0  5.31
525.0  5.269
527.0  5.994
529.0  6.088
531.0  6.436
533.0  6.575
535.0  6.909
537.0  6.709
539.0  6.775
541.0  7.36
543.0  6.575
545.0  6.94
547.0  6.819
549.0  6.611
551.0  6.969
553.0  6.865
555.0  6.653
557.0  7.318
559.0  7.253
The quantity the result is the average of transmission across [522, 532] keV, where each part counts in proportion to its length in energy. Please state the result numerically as 5.82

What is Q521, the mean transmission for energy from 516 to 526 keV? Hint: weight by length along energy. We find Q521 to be 4.85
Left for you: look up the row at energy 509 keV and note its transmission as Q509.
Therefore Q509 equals 2.792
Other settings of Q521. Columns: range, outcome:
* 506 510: 2.79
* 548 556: 6.77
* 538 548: 6.89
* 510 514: 3.1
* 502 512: 2.82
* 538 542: 7.07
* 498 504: 3.19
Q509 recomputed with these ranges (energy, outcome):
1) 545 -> 6.94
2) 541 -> 7.36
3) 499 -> 3.434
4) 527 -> 5.994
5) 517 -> 3.95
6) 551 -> 6.969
